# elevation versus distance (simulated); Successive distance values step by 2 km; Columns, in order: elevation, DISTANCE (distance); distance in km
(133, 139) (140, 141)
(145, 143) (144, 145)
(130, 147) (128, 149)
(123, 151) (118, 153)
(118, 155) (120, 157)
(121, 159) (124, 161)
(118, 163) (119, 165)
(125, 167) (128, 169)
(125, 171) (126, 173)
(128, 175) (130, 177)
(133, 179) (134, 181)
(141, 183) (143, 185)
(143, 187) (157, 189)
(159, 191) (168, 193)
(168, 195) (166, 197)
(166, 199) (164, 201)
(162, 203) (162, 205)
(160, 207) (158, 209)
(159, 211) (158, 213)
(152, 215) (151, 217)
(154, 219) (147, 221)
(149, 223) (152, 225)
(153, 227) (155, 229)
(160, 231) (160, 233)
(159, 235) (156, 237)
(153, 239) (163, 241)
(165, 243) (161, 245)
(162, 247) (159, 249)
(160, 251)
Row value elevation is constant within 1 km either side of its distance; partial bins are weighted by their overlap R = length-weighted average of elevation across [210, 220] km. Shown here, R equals 155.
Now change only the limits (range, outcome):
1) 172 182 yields 130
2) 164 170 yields 124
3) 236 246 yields 160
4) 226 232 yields 156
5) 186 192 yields 153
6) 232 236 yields 160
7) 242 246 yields 163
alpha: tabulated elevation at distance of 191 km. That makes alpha 159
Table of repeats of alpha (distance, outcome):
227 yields 153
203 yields 162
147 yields 130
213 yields 158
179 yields 133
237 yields 156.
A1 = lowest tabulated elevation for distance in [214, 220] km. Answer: 151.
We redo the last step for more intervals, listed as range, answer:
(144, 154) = 118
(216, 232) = 147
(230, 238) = 156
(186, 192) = 143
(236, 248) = 153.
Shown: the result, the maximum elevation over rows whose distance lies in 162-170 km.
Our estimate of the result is 128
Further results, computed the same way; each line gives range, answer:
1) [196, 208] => 166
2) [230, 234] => 160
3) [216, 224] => 154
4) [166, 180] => 133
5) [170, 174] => 126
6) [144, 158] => 144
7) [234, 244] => 165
